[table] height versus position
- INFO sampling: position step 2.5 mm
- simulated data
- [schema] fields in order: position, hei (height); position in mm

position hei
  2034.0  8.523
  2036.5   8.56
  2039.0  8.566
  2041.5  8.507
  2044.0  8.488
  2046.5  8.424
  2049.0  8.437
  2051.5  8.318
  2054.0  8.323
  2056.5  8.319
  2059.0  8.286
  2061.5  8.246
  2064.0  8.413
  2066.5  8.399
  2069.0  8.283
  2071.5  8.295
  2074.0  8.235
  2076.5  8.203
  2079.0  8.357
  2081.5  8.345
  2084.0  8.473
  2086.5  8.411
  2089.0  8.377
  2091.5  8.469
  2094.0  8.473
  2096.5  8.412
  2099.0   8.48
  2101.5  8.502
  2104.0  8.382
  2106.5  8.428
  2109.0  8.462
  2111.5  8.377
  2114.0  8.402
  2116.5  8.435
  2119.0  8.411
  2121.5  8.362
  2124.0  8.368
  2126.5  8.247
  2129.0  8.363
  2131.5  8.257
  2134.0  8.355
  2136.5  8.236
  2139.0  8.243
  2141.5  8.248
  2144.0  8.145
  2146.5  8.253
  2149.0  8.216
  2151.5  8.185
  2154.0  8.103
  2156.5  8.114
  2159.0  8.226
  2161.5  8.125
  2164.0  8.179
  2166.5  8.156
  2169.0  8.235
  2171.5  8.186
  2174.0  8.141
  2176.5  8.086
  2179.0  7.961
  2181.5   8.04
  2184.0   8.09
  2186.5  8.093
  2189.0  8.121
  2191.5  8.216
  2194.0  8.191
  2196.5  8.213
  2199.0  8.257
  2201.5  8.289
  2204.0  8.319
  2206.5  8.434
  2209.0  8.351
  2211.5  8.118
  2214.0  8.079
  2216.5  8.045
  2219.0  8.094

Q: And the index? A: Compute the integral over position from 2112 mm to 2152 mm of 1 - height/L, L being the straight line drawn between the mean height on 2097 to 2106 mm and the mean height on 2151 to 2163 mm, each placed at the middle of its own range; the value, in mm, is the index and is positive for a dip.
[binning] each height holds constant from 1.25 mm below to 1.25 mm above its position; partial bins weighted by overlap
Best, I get -0.07 mm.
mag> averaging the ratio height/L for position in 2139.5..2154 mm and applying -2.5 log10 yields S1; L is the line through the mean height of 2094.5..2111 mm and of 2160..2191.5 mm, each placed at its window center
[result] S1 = 0.01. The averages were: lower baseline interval 8.44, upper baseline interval 8.12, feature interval 8.2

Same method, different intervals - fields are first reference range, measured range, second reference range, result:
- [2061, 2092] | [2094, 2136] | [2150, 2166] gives -0.017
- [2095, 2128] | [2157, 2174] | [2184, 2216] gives 0.015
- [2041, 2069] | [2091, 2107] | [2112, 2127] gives -0.010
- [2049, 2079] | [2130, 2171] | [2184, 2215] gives 0.006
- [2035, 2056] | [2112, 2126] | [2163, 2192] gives -0.016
